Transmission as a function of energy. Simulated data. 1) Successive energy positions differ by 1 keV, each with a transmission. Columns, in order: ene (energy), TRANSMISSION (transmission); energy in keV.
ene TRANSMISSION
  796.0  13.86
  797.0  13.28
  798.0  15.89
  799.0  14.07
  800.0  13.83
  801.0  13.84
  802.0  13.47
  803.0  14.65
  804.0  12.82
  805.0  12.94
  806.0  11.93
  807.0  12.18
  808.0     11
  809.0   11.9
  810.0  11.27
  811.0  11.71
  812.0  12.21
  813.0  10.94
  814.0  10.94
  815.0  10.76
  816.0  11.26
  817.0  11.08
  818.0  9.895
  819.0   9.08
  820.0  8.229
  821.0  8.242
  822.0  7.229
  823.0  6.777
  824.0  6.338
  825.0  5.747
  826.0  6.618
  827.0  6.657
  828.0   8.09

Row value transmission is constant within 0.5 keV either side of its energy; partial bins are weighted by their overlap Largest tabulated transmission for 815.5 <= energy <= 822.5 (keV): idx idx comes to 11.26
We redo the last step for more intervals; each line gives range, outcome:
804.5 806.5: 12.94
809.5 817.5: 12.21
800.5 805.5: 14.65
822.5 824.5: 6.777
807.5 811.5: 11.9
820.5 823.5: 8.242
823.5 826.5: 6.618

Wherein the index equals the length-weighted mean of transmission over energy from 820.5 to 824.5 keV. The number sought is 7.15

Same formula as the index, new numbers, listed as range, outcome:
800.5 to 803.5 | 14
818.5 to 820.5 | 8.65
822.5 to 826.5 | 6.37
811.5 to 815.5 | 11.2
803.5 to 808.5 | 12.2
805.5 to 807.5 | 12.1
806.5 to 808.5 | 11.6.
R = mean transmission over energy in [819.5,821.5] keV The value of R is 8.24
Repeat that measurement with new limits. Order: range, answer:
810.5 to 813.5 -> 11.6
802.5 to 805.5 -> 13.5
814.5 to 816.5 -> 11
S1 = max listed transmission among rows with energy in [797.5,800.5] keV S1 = 15.89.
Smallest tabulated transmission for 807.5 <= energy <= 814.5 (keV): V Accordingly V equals 10.94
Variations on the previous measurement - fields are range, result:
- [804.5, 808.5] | 11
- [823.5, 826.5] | 5.747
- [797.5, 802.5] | 13.47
